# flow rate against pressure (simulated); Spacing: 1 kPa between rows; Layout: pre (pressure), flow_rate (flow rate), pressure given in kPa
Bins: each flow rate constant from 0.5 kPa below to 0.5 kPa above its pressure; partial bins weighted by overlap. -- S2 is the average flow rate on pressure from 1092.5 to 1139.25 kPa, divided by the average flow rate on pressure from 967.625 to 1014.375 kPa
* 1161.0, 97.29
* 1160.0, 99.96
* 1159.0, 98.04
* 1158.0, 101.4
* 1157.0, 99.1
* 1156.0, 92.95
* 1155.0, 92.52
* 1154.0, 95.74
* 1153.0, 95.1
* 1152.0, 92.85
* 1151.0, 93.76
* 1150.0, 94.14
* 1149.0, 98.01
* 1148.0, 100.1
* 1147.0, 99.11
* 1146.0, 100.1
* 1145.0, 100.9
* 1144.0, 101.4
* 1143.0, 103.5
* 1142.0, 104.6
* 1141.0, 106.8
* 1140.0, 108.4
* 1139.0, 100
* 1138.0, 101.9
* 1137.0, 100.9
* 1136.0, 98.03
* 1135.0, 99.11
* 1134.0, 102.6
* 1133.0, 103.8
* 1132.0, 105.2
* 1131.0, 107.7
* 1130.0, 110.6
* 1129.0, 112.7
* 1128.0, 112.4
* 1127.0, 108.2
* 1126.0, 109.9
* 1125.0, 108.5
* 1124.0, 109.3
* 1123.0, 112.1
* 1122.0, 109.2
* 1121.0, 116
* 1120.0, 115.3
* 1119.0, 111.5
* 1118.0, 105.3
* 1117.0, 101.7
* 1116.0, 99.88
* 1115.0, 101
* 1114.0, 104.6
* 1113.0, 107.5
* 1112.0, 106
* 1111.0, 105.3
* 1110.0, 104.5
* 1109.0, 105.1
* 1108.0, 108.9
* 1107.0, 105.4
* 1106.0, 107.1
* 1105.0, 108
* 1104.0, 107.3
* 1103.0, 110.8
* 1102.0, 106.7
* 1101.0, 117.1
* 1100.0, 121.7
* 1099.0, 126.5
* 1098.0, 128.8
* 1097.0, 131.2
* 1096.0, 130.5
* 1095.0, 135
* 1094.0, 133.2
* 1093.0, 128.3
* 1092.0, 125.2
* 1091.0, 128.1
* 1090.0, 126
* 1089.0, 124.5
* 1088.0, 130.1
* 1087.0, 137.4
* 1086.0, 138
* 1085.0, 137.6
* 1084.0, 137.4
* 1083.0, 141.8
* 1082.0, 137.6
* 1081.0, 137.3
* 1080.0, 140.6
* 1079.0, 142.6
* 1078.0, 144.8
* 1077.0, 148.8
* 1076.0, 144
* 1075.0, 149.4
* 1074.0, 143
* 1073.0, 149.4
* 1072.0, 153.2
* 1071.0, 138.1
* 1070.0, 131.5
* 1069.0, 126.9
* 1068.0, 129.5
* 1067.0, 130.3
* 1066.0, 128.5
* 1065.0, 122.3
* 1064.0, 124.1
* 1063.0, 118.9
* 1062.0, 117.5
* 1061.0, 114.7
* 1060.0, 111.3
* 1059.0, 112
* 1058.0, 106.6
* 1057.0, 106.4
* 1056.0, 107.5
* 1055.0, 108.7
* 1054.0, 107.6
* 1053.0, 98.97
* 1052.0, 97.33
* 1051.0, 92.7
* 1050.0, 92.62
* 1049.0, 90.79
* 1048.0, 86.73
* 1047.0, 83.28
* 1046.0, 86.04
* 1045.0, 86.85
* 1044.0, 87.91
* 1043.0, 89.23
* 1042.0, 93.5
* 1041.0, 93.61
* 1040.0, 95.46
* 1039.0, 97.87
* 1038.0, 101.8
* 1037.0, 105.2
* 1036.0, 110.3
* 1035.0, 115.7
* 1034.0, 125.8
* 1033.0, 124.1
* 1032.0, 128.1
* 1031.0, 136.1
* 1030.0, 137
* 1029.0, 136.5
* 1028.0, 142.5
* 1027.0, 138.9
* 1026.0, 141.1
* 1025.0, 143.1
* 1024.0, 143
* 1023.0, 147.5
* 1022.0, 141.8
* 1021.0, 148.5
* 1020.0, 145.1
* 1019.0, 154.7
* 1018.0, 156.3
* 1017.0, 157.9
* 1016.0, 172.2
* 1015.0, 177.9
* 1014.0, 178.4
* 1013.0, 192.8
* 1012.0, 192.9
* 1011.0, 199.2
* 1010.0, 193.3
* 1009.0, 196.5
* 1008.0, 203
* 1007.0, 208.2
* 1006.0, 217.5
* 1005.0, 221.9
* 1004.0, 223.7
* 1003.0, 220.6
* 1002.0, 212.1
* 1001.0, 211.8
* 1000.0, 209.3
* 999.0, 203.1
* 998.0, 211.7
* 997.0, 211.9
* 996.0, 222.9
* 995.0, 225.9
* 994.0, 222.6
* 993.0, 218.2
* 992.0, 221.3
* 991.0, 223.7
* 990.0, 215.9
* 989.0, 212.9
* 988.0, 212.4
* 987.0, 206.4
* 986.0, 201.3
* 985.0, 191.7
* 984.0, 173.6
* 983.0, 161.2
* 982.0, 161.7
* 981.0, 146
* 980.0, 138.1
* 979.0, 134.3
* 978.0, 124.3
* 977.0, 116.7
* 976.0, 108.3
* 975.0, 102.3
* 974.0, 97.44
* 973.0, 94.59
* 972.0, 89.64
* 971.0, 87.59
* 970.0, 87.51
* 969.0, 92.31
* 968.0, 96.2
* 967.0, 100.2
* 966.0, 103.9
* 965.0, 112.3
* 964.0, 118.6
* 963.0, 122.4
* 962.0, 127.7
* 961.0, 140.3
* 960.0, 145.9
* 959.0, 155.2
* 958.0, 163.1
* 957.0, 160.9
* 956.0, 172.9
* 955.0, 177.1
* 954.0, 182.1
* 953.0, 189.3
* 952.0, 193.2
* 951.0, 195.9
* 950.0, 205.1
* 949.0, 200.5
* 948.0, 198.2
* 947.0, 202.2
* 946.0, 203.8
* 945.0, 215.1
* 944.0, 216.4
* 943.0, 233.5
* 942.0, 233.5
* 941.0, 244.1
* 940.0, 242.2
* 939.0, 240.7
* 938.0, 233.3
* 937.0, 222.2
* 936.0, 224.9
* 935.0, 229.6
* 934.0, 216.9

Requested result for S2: 0.63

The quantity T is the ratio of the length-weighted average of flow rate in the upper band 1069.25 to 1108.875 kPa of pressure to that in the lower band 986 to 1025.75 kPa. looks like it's 0.7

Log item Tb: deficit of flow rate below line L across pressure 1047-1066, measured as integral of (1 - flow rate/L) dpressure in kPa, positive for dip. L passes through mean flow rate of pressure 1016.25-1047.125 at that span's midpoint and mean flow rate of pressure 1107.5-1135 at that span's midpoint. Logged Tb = 2.0 kPa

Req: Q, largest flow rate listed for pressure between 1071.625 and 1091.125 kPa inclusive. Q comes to 153.2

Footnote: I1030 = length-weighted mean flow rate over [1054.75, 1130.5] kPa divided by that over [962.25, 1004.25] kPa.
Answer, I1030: 0.7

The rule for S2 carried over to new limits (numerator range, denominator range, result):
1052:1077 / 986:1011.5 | 0.58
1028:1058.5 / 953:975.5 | 0.84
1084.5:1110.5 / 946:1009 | 0.72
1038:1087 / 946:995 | 0.75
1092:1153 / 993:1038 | 0.63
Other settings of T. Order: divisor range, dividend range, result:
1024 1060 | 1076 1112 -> 1.15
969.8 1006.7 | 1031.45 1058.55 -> 0.57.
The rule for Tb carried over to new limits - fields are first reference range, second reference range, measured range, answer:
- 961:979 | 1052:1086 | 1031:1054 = 4.17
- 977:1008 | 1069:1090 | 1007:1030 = 2.12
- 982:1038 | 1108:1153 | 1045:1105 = 6.22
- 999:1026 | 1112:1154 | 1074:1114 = 1.33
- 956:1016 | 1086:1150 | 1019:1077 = 8.95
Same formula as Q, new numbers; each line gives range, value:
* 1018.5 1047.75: 154.7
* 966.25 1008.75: 225.9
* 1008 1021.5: 203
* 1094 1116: 135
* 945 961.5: 215.1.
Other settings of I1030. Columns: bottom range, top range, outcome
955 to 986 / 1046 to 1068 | 0.83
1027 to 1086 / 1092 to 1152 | 0.91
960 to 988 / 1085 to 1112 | 0.93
